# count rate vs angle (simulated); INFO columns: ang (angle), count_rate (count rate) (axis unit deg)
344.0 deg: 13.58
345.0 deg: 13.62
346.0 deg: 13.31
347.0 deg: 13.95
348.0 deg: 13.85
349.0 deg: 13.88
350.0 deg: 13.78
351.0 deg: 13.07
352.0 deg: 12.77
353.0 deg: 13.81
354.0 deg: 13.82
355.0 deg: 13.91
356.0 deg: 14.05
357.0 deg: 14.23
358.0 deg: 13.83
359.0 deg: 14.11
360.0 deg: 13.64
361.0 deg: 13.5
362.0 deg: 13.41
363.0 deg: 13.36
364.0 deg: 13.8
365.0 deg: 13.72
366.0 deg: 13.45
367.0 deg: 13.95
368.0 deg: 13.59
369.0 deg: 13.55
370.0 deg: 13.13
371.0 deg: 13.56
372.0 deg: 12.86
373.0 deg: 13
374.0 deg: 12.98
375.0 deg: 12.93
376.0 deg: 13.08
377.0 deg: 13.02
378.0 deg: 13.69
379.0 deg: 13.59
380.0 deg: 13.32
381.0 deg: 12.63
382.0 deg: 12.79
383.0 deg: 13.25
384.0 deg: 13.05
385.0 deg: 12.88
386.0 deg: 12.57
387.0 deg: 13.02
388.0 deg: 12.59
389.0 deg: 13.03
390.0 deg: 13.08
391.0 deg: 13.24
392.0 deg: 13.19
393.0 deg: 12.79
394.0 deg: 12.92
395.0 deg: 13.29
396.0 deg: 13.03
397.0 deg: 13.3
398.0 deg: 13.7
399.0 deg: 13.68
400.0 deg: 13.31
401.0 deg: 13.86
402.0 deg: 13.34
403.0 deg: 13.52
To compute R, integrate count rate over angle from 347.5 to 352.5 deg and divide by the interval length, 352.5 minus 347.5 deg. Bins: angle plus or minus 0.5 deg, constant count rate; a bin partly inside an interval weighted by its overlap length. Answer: 13.5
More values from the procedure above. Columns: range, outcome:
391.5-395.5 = 13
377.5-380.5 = 13.5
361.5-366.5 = 13.5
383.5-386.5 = 12.8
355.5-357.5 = 14.1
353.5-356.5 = 13.9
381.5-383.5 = 13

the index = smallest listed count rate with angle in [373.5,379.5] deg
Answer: 12.93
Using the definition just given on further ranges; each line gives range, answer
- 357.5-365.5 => 13.36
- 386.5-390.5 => 12.59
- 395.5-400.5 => 13.03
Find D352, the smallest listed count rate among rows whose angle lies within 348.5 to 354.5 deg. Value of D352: 12.77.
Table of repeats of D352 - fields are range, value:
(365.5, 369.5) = 13.45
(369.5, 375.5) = 12.86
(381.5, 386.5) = 12.57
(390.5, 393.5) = 12.79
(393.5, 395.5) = 12.92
